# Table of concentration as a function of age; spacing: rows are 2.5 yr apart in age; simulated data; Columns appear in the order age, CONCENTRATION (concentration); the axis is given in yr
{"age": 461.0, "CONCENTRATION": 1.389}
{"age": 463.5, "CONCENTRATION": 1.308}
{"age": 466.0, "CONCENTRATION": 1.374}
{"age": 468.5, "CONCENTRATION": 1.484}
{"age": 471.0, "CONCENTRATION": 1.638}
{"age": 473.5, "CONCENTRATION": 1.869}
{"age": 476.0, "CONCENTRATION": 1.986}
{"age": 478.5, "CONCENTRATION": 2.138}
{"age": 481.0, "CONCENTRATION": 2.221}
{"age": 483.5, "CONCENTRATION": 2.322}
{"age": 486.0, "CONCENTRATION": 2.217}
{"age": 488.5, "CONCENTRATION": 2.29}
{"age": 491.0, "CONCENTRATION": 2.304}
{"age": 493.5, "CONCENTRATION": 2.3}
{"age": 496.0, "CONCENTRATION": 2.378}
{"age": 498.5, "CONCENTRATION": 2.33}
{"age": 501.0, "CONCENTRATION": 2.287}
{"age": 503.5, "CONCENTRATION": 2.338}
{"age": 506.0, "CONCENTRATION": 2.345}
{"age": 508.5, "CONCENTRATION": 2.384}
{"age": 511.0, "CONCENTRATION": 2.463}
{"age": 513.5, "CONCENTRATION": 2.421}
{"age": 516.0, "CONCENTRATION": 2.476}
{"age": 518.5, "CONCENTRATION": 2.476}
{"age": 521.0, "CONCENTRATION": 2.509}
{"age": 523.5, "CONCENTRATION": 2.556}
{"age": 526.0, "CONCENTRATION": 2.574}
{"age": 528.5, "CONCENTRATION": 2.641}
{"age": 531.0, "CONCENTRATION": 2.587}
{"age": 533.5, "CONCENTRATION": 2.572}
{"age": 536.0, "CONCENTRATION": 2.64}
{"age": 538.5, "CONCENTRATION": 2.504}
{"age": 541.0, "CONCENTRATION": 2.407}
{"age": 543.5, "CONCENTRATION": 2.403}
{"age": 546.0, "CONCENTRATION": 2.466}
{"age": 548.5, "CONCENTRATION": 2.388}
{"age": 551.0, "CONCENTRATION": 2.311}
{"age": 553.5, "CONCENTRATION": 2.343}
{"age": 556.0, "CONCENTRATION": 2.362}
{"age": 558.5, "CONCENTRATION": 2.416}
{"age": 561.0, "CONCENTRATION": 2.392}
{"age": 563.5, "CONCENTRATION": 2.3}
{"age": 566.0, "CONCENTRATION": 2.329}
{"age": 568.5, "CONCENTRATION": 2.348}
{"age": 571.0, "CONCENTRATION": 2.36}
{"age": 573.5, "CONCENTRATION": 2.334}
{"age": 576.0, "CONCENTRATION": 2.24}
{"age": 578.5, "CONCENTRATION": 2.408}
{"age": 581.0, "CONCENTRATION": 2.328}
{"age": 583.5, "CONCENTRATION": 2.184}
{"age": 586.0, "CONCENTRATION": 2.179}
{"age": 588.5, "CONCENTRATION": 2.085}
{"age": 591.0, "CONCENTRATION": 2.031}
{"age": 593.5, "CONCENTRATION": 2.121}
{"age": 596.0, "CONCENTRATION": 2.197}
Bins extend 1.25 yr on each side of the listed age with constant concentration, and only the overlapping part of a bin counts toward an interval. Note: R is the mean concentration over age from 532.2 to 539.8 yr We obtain 2.57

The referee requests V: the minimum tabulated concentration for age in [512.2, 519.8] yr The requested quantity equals 2.421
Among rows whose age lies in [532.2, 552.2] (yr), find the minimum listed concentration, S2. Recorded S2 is 2.311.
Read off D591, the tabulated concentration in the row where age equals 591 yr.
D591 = 2.031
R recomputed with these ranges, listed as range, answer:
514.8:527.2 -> 2.52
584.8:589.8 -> 2.13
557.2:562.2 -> 2.4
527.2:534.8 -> 2.6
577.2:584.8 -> 2.31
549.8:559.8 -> 2.36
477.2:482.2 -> 2.18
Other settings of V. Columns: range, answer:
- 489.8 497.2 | 2.3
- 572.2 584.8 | 2.184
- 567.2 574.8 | 2.334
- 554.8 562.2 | 2.362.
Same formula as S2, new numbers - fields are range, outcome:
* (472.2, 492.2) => 1.869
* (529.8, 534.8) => 2.572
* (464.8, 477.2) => 1.374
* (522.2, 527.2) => 2.556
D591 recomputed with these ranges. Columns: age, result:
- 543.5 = 2.403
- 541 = 2.407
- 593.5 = 2.121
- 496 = 2.378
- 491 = 2.304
